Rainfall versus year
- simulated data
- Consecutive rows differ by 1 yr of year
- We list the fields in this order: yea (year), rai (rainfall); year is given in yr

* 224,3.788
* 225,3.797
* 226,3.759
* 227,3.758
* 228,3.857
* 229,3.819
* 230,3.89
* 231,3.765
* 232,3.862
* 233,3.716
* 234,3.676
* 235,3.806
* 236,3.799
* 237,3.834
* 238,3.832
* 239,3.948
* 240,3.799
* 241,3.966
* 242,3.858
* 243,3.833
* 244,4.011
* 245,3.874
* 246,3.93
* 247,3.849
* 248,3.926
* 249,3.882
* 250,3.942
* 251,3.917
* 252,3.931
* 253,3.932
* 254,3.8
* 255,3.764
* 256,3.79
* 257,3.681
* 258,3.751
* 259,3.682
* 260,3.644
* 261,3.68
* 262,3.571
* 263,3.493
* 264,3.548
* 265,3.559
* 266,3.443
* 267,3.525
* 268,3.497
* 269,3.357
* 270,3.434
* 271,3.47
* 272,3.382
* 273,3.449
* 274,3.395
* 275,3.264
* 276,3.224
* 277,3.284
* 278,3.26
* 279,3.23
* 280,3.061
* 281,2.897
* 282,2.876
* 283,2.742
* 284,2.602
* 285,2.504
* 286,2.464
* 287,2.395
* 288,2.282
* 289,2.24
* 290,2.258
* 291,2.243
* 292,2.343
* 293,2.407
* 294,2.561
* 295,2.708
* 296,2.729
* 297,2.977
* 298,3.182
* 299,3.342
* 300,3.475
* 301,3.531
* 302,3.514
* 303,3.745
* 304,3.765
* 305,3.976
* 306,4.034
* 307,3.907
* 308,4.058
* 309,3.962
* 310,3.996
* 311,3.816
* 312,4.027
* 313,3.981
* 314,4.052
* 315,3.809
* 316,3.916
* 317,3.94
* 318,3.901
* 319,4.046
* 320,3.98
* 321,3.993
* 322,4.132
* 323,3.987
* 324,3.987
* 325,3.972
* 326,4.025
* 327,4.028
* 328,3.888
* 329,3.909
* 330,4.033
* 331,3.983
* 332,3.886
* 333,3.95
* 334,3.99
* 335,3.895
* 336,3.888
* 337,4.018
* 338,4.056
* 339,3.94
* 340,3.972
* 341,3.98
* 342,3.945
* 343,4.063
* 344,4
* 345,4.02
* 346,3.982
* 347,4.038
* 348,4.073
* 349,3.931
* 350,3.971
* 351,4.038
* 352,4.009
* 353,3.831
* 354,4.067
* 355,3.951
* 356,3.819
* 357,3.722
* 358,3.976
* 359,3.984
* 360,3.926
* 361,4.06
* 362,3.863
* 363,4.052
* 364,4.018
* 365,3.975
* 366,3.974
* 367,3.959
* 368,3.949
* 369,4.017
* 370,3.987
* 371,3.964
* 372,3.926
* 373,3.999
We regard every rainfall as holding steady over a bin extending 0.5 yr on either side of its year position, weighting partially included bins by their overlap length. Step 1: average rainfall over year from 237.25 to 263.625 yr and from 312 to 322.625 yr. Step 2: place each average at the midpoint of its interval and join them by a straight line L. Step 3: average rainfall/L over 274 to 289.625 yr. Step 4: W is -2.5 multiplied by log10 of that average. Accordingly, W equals 0.34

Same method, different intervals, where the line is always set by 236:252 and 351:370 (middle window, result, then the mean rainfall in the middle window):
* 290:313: 0.17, 3.37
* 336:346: -0.01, 3.99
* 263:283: 0.18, 3.31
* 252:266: 0.06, 3.68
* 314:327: -0.01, 3.98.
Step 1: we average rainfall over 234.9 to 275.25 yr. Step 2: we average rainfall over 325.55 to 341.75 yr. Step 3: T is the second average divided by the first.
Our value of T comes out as 1.1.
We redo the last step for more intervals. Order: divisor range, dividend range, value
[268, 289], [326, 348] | 1.32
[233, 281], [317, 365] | 1.09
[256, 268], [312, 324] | 1.10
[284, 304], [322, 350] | 1.42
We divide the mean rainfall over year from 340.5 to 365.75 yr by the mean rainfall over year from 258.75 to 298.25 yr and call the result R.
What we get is 1.3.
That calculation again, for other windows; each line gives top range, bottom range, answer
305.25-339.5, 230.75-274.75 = 1.07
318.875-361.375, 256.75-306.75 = 1.25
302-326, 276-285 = 1.33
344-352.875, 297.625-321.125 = 1.04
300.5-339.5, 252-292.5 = 1.23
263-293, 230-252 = 0.78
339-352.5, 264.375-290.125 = 1.31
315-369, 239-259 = 1.03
